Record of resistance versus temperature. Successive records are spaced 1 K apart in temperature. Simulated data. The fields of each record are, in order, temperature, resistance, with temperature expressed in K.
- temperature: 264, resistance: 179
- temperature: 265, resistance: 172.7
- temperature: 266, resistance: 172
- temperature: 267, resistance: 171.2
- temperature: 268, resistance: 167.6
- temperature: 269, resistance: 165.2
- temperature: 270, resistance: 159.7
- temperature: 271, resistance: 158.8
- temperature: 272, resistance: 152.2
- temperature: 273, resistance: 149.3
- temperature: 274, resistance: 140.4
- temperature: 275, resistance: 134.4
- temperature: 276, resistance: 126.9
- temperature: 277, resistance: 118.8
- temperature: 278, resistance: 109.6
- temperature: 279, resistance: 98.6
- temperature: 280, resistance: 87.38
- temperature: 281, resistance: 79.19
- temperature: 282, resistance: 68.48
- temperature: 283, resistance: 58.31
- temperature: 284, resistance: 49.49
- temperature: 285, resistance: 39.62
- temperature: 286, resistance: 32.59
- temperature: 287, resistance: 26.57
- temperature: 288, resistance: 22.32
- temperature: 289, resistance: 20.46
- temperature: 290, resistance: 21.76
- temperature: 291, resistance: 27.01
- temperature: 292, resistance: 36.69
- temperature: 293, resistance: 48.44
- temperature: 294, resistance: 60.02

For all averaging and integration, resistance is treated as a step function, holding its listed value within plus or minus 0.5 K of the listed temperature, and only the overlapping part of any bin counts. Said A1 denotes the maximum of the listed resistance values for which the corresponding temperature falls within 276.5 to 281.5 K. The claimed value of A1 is 118.8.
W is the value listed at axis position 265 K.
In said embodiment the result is 172.7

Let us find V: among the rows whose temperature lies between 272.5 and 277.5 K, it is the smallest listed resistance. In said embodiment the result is 118.8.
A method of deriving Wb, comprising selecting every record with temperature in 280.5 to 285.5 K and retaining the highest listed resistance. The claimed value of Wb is 79.19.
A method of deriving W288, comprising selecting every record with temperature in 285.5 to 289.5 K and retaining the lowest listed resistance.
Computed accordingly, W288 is 20.46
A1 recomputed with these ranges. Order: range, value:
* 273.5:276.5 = 140.4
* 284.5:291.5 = 39.62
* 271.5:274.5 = 152.2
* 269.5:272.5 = 159.7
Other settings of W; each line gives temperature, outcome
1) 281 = 79.19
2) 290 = 21.76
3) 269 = 165.2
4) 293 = 48.44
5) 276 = 126.9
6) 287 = 26.57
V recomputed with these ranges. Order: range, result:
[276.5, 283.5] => 58.31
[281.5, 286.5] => 32.59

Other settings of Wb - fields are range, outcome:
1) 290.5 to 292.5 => 36.69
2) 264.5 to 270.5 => 172.7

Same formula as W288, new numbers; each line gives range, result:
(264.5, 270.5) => 159.7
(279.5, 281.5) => 79.19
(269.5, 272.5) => 152.2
